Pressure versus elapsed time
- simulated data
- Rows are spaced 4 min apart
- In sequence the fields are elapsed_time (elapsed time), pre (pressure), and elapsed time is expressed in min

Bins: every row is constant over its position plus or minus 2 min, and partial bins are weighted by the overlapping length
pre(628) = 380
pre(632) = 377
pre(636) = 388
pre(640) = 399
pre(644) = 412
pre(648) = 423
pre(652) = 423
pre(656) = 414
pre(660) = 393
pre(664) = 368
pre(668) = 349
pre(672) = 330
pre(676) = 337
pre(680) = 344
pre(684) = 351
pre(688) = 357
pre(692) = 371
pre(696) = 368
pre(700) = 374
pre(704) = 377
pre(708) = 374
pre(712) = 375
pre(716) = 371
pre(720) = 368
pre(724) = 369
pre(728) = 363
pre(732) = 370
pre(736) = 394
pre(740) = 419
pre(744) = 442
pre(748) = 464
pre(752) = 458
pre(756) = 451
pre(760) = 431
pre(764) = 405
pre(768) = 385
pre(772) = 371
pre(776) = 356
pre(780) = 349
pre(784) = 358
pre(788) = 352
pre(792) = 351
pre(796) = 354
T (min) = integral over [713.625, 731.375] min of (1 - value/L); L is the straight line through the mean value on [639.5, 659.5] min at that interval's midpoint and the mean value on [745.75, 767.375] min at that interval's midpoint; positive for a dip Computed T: 2.6 min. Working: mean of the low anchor 414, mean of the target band 368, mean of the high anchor 438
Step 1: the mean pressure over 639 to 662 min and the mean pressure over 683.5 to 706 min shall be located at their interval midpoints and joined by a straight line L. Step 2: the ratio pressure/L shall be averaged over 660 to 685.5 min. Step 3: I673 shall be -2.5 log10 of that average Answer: 0.12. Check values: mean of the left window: 411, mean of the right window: 367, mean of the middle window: 350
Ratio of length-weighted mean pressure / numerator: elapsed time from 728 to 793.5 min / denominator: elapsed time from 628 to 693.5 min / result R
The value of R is 1.05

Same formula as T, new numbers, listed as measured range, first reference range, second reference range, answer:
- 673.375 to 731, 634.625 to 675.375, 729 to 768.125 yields 5.9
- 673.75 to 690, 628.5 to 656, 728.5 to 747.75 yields 2.3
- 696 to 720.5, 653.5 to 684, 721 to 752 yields 0.9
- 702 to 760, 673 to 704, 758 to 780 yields -4.3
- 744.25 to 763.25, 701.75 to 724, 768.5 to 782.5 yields -4.3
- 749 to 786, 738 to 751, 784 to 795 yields 0.0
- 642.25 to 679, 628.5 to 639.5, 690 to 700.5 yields -0.3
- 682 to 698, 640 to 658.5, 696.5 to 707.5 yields 0.9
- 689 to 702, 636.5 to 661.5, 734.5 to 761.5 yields 1.6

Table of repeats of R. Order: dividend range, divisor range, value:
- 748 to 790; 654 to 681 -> 1.09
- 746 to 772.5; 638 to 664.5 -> 1.05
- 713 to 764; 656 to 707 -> 1.12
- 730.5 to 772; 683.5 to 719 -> 1.14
